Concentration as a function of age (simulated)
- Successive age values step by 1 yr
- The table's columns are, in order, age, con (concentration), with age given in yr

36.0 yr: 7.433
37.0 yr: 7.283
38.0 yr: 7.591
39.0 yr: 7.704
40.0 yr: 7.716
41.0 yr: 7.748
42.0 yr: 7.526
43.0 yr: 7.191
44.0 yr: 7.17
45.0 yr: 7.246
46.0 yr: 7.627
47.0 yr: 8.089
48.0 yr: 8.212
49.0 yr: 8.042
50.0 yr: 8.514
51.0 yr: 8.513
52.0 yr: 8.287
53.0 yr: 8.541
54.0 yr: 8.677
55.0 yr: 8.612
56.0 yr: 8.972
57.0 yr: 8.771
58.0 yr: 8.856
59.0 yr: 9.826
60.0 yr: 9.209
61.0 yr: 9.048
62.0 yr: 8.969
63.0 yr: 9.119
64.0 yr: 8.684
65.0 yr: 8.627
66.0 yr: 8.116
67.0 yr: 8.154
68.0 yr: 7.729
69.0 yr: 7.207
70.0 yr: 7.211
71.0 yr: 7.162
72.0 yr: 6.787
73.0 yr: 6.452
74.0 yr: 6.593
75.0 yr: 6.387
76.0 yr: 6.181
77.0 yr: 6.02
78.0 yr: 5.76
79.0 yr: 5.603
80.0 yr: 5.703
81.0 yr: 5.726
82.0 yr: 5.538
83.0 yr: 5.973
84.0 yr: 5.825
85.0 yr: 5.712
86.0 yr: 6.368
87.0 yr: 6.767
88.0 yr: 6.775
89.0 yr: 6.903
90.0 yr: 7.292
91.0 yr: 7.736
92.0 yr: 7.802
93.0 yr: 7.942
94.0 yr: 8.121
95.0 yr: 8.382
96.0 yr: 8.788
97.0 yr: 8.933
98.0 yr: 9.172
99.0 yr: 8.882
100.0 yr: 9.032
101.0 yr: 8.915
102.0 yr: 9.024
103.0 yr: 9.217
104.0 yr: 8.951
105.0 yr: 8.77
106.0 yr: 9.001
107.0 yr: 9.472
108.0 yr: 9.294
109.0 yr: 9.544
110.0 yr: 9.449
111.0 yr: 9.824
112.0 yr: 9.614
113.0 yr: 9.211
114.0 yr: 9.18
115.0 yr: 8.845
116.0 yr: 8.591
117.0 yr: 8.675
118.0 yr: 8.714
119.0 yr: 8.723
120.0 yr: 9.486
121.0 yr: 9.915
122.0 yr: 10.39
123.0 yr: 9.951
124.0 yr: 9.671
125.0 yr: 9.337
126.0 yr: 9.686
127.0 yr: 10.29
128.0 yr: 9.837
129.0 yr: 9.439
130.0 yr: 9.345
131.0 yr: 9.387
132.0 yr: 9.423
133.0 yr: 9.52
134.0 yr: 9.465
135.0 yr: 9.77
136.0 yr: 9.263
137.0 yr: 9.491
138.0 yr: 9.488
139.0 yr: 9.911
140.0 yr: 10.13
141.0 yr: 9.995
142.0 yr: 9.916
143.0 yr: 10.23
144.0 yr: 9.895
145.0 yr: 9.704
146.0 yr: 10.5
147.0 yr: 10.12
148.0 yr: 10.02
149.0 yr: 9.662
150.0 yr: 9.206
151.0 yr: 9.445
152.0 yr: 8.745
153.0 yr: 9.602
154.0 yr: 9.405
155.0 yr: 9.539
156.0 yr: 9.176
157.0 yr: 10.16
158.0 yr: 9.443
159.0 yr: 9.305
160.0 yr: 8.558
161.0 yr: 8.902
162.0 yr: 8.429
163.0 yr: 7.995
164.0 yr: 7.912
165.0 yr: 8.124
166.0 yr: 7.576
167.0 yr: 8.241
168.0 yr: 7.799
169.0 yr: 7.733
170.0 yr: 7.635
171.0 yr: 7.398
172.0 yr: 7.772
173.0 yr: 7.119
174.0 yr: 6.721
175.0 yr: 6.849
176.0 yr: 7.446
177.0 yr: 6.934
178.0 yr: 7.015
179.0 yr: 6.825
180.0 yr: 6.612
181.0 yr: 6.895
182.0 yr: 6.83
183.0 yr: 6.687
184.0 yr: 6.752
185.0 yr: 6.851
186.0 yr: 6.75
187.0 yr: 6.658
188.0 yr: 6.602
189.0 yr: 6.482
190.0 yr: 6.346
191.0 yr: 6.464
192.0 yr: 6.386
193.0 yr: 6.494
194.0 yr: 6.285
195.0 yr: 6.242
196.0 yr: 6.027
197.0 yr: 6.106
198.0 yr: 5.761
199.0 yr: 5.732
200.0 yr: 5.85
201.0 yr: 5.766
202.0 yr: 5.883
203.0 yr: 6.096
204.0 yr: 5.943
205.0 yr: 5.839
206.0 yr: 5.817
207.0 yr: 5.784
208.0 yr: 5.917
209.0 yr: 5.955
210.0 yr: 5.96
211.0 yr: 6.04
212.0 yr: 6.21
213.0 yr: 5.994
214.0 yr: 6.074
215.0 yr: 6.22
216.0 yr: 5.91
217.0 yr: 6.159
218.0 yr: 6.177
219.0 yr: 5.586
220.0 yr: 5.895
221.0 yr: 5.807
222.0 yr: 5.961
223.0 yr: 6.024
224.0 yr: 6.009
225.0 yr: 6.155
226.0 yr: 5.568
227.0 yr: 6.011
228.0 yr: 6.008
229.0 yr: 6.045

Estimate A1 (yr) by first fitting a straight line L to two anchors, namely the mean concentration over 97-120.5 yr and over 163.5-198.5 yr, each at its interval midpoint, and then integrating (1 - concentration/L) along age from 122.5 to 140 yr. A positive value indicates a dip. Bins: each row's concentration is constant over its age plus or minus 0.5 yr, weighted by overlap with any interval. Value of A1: -2.5 yr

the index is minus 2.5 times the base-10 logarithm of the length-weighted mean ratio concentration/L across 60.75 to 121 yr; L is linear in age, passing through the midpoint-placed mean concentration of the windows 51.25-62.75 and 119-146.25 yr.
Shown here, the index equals 0.17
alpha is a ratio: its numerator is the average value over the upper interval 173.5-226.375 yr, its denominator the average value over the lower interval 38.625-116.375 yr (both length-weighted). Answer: 0.8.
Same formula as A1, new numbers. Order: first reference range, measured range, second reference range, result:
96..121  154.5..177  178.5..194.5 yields -2.6 yr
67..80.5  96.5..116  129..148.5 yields -2.4 yr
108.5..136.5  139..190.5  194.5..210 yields -4.3 yr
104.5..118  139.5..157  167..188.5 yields -3.8 yr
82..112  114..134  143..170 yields -2.0 yr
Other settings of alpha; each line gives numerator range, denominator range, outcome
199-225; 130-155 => 0.62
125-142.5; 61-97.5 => 1.35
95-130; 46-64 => 1.07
